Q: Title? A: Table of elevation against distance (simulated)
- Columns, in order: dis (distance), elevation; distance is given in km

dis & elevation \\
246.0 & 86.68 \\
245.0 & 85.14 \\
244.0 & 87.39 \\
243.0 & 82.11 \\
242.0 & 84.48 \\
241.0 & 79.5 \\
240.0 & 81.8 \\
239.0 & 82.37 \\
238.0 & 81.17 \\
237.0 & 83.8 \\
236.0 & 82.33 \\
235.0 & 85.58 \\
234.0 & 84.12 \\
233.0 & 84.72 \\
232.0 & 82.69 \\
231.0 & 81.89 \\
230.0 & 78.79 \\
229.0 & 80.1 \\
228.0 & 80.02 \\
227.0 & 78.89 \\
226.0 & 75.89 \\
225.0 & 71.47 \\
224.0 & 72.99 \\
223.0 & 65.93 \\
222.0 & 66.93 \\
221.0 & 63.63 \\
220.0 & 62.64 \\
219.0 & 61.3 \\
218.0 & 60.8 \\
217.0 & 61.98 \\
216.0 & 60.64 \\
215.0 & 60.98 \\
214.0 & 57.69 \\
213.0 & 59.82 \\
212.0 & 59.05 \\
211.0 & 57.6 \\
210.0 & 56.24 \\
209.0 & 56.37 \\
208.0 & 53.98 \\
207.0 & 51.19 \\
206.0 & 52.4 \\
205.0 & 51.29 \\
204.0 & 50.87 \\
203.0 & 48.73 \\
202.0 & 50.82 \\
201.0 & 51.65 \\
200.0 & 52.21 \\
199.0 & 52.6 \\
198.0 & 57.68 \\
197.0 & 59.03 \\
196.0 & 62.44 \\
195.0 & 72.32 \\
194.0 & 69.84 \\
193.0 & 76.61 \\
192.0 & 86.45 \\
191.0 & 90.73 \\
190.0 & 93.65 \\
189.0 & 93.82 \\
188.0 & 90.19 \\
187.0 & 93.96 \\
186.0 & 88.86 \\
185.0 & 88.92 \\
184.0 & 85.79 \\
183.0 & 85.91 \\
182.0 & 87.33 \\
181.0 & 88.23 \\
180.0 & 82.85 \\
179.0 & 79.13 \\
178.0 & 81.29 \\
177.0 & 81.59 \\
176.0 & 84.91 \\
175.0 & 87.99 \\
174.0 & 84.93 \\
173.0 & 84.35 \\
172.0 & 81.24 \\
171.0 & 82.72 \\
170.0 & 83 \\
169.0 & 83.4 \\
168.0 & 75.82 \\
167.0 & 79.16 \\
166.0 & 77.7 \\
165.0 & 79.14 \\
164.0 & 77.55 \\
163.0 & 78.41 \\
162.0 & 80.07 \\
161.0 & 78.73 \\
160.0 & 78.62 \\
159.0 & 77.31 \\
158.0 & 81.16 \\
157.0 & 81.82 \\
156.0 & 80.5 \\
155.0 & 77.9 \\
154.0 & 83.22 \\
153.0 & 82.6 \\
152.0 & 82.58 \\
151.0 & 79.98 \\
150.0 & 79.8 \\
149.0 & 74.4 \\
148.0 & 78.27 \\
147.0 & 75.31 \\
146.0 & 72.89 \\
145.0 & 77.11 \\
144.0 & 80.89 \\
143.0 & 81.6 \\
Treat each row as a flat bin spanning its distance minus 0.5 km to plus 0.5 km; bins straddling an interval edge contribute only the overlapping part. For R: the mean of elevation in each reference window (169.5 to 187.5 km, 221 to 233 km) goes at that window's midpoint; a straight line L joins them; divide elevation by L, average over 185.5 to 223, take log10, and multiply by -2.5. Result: 0.23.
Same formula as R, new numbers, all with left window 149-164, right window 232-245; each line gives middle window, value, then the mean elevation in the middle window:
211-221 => 0.33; 60.6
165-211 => 0.10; 73.9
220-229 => 0.15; 71.9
